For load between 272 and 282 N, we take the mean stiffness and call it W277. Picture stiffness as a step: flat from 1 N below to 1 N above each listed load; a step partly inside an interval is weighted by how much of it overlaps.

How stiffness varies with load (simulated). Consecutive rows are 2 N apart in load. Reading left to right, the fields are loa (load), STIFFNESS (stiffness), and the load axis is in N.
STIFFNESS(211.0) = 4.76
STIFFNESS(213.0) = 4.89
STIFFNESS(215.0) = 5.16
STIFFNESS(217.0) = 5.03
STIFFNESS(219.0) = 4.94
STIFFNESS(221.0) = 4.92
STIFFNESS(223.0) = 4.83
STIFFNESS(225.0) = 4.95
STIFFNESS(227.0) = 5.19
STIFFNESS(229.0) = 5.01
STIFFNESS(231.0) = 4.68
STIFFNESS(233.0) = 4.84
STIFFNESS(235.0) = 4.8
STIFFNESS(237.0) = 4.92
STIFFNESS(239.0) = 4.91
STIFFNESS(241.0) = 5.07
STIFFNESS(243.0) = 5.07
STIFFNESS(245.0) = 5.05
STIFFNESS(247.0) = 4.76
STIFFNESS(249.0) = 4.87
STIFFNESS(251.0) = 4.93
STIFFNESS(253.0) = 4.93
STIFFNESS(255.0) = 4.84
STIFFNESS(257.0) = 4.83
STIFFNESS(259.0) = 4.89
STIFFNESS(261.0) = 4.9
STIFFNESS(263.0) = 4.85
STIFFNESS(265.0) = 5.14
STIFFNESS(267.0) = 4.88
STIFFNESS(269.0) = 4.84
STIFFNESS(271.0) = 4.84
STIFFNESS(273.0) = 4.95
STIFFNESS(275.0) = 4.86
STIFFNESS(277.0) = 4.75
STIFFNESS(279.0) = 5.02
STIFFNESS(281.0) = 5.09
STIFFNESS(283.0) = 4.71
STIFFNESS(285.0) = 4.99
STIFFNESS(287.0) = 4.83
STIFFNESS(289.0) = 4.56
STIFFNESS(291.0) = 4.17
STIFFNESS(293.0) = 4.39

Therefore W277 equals 4.93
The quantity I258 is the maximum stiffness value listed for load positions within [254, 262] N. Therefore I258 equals 4.9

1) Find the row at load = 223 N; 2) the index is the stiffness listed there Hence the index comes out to 4.83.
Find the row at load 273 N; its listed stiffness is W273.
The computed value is 4.95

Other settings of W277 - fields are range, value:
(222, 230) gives 5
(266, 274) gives 4.88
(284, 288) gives 4.91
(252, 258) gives 4.87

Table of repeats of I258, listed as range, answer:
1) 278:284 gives 5.09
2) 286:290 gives 4.83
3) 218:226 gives 4.95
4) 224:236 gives 5.19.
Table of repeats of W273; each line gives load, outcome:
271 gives 4.84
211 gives 4.76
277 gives 4.75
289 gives 4.56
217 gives 5.03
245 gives 5.05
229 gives 5.01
